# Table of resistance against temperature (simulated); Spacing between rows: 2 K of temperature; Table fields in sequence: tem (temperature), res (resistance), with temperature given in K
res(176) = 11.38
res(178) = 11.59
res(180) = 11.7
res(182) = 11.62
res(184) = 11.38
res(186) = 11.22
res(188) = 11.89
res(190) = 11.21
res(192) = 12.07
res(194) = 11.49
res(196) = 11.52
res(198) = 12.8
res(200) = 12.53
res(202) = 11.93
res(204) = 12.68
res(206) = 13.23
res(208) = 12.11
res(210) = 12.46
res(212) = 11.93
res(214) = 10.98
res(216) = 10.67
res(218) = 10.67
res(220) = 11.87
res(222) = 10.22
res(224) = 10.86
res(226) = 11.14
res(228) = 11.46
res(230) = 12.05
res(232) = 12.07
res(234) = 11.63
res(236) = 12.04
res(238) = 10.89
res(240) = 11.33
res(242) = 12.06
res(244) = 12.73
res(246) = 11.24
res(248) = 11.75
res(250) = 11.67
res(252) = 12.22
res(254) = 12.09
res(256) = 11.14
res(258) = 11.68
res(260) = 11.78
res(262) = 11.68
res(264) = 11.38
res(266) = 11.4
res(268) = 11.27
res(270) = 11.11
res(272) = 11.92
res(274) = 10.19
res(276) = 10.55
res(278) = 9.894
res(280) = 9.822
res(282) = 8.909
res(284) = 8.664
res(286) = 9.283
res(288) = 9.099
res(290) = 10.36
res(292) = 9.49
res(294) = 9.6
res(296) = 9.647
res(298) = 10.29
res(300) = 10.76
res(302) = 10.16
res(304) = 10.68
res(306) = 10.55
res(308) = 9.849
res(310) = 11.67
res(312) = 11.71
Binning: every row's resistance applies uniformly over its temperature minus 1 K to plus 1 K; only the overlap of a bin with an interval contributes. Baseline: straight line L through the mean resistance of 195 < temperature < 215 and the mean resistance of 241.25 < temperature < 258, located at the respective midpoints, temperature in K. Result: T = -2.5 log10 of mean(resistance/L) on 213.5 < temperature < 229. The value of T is 0.104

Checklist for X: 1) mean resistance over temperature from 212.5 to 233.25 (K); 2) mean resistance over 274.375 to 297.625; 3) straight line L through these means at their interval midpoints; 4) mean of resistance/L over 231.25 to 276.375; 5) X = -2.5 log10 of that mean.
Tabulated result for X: -0.11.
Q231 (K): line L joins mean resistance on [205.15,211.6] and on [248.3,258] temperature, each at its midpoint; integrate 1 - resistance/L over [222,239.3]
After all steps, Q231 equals 1.01 K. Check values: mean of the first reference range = 12.5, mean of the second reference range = 11.8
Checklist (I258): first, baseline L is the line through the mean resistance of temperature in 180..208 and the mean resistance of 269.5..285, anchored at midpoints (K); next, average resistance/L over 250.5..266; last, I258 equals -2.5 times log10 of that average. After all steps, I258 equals -0.11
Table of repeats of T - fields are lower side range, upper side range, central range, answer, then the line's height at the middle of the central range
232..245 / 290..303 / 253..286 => 0.007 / 10.8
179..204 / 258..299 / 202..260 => -0.051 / 11.2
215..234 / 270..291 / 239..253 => -0.108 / 10.7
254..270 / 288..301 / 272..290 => 0.093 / 10.6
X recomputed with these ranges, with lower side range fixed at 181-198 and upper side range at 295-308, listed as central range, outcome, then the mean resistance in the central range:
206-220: -0.03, 11.6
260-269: -0.07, 11.5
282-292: 0.13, 9.32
